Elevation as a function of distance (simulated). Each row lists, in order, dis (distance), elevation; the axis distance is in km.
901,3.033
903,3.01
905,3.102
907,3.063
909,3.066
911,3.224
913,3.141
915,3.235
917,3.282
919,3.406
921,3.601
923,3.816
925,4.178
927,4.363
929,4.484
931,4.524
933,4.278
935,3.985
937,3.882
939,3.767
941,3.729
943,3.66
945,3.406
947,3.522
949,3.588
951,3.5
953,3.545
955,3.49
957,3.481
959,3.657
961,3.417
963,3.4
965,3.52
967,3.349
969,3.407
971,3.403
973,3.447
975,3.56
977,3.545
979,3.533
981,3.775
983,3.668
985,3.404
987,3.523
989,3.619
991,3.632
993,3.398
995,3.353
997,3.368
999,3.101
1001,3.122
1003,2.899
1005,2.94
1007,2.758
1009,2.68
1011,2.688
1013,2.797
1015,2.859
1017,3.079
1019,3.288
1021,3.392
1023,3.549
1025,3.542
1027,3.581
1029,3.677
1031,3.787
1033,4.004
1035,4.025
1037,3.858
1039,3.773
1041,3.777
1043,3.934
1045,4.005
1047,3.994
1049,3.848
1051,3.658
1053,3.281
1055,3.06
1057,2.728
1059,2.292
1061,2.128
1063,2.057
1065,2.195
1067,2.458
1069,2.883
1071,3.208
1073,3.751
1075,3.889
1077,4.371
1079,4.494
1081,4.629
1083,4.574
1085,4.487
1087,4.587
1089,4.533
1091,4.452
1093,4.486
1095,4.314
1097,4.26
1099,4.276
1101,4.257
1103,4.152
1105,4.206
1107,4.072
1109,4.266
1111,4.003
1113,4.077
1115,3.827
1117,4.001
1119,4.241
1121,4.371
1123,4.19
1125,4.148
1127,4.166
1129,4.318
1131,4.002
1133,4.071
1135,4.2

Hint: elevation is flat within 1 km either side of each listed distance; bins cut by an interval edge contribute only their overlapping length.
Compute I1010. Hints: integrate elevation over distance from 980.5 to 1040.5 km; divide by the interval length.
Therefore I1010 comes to 3.37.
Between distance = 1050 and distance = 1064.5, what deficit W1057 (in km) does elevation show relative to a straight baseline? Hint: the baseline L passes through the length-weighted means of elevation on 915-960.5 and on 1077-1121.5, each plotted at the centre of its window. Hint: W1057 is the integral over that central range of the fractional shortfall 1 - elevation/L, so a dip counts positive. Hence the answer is 5.00 km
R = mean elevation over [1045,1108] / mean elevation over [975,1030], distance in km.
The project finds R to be 1.1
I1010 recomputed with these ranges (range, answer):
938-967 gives 3.54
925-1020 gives 3.48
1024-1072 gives 3.32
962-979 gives 3.46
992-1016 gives 3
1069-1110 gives 4.23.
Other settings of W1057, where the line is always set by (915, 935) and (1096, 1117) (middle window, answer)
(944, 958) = 1.7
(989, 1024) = 7.9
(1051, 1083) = 6.8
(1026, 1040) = 0.8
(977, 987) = 1.1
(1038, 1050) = 0.5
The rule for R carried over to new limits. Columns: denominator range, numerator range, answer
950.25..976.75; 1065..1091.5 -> 1.14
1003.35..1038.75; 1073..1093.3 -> 1.33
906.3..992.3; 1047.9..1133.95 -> 1.07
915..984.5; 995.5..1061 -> 0.91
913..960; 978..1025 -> 0.87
